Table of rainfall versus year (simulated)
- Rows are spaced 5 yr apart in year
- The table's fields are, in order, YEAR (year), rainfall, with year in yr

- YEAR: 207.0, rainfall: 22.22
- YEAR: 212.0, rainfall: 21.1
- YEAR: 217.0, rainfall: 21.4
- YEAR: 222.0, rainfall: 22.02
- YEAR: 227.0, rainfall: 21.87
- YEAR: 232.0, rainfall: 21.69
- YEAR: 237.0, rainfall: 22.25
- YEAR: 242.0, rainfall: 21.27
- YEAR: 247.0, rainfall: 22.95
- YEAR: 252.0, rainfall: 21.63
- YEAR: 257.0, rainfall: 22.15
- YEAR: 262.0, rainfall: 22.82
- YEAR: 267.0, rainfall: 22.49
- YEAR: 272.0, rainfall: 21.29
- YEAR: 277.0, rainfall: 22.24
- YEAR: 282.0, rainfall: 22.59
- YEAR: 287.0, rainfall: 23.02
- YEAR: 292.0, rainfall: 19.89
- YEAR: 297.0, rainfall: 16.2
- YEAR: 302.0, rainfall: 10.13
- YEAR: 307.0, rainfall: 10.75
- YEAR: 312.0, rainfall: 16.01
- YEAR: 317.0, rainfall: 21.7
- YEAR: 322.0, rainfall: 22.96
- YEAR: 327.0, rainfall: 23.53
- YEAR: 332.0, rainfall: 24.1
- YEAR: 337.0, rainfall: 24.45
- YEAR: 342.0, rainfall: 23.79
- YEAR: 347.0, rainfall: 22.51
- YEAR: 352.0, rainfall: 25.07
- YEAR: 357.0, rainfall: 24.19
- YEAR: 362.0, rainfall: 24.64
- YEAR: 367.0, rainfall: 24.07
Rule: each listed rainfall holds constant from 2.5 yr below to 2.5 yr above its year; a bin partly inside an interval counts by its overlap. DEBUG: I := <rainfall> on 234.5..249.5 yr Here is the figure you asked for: 22.2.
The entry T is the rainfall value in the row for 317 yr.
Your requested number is 21.7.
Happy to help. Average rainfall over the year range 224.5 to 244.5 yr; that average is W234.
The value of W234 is 21.8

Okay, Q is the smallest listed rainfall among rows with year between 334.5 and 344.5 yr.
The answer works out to 23.79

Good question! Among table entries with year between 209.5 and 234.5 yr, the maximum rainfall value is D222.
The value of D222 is 22.02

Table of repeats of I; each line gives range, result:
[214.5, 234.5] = 21.7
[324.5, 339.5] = 24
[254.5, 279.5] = 22.2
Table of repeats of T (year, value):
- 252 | 21.63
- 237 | 22.25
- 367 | 24.07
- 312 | 16.01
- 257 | 22.15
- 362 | 24.64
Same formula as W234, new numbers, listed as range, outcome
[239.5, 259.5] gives 22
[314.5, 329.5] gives 22.7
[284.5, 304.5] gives 17.3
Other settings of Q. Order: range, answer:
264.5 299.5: 16.2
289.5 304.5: 10.13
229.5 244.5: 21.27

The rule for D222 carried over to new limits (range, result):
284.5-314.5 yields 23.02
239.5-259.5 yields 22.95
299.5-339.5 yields 24.45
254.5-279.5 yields 22.82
